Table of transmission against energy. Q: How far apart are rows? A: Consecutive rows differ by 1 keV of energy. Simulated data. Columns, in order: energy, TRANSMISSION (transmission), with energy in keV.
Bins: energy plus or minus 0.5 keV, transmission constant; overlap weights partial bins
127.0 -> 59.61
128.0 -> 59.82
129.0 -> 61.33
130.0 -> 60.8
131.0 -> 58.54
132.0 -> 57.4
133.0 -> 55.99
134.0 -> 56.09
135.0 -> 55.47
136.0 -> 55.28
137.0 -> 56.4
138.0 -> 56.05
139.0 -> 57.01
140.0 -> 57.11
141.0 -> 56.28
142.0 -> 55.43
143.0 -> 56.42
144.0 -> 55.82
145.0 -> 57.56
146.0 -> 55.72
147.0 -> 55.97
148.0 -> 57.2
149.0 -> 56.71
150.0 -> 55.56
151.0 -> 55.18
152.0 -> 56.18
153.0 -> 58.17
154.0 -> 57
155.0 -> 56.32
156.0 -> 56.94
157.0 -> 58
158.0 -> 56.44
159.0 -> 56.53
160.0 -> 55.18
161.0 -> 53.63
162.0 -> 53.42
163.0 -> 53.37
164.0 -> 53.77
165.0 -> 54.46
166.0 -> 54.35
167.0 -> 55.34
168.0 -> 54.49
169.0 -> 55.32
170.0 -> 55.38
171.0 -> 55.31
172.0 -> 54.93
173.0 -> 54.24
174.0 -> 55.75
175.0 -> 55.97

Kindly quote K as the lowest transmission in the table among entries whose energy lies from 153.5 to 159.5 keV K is 56.32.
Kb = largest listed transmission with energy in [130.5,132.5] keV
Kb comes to 58.54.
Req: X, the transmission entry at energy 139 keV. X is 57.01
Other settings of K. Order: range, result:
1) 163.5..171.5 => 53.77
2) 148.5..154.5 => 55.18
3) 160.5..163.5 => 53.37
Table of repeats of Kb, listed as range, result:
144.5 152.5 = 57.56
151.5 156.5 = 58.17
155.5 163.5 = 58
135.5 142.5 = 57.11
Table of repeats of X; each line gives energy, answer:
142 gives 55.43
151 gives 55.18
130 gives 60.8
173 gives 54.24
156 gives 56.94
